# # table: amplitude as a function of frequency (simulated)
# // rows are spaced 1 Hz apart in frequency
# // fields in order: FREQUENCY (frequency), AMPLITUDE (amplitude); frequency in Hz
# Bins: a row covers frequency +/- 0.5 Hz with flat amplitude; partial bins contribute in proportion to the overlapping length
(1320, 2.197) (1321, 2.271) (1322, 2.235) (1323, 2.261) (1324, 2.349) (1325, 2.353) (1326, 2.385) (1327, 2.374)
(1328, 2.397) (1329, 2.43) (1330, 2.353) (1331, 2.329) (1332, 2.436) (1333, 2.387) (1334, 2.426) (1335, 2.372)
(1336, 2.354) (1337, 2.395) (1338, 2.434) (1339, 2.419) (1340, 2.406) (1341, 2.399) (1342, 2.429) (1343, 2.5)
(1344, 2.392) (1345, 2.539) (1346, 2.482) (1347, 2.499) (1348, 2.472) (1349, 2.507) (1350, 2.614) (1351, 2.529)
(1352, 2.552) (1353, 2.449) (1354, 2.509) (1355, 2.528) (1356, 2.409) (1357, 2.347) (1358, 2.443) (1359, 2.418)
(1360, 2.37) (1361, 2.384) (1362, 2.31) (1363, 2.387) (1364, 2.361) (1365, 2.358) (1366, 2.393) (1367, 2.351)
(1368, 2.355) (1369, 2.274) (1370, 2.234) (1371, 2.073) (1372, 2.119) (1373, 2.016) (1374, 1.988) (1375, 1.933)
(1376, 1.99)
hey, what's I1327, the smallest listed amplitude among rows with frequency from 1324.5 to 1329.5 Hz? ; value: 2.353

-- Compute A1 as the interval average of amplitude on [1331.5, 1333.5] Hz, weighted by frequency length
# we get 2.41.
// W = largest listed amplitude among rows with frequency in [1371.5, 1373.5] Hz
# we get 2.119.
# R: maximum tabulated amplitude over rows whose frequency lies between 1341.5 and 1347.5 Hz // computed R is 2.539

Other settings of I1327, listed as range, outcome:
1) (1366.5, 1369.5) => 2.274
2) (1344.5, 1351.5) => 2.472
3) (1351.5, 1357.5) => 2.347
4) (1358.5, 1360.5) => 2.37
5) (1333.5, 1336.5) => 2.354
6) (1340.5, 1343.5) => 2.399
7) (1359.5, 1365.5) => 2.31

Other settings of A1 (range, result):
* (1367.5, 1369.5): 2.31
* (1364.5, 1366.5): 2.38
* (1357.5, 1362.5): 2.39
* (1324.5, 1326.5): 2.37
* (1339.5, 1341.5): 2.4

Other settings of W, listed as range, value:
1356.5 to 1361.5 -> 2.443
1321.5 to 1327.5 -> 2.385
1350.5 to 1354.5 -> 2.552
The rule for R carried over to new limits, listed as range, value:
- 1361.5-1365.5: 2.387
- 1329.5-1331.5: 2.353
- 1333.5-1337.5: 2.426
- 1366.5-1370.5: 2.355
